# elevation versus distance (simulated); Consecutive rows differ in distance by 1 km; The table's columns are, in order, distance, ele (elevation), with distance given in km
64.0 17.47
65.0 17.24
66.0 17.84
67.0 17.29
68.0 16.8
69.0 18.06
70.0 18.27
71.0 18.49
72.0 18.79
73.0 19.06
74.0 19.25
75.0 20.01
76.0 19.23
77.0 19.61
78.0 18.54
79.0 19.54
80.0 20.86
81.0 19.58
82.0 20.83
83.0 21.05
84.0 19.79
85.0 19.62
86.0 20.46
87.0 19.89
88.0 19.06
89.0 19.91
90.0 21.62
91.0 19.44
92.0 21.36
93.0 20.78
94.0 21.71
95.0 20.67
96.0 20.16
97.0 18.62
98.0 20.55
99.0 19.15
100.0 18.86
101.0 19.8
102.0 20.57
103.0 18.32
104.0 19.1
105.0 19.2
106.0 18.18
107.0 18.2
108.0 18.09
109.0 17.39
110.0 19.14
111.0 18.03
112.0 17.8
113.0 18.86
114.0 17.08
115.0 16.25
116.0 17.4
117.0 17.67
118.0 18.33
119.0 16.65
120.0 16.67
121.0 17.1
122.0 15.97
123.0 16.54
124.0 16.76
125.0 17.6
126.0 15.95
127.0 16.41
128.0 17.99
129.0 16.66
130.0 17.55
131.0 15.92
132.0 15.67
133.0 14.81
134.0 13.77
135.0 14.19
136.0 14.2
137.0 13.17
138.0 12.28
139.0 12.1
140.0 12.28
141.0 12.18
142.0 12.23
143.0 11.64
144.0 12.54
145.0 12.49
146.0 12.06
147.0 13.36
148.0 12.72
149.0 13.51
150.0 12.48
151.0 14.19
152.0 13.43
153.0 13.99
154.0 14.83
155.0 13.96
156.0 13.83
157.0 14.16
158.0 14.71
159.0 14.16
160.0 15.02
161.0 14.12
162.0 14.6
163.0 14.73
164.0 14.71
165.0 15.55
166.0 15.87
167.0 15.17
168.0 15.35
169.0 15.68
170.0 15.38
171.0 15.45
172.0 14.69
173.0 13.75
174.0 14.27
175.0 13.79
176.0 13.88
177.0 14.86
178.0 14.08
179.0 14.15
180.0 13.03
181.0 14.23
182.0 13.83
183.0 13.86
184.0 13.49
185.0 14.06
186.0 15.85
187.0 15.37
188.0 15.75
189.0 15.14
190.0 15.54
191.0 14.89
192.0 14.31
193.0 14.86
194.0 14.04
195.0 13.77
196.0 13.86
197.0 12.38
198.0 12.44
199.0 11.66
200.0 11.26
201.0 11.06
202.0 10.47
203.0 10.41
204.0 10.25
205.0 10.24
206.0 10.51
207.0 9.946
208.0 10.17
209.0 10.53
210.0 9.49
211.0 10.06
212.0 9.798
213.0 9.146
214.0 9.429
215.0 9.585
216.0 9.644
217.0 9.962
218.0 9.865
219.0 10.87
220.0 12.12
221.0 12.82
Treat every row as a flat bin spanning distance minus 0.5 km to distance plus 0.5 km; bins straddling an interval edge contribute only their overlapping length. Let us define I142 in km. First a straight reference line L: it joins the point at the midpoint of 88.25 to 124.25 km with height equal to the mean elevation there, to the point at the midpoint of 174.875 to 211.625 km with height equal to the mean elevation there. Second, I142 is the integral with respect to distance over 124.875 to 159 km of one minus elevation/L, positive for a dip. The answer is 4.7 km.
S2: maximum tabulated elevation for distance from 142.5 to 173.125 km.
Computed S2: 15.87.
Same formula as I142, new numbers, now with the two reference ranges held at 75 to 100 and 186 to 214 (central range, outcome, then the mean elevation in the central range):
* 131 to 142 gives 2.06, 13.5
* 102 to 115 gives 0.20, 18.3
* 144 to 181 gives 1.31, 14.2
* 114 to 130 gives 0.61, 17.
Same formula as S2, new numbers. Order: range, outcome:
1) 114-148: 18.33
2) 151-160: 15.02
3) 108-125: 19.14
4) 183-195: 15.85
